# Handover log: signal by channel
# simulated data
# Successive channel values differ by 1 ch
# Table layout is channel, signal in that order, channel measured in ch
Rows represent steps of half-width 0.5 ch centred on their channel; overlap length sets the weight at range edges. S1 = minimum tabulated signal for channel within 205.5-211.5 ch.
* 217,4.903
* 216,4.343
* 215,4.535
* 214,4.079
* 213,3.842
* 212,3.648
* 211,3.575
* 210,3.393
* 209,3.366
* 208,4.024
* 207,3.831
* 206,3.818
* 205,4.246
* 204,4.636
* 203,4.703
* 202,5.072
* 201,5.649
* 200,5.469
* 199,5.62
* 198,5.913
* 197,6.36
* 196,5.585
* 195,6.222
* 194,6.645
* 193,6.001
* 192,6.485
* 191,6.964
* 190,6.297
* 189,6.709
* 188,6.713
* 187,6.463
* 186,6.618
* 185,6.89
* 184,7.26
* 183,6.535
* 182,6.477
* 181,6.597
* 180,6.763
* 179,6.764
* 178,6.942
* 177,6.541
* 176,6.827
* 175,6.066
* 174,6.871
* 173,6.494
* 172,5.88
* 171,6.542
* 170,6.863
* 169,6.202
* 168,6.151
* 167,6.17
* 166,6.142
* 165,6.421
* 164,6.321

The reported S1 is 3.366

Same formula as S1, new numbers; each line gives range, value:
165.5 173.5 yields 5.88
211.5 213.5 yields 3.648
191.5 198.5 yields 5.585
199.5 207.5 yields 3.818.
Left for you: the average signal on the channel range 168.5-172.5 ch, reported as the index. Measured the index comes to 6.37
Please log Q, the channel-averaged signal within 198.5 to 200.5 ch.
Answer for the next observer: 5.54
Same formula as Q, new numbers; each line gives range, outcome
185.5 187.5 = 6.54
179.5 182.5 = 6.61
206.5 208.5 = 3.93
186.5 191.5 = 6.63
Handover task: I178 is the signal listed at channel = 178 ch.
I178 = 6.942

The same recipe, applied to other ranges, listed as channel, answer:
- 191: 6.964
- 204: 4.636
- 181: 6.597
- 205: 4.246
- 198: 5.913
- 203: 4.703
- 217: 4.903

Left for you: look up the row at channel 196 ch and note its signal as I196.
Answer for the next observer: 5.585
